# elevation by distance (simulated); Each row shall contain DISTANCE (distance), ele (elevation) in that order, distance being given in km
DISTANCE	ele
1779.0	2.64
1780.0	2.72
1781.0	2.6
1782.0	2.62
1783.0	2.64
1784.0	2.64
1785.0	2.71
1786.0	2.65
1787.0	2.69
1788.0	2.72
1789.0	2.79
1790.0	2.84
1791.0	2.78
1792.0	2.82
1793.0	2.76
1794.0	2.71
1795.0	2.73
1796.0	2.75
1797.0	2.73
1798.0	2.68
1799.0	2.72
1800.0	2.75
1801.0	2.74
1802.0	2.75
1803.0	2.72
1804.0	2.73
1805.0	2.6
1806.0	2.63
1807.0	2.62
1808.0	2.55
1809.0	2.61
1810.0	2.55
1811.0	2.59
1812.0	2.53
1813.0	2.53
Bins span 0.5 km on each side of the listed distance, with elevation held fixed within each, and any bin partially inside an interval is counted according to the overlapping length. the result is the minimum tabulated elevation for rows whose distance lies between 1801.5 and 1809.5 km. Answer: 2.55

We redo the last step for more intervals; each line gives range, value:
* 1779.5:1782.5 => 2.6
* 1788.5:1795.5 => 2.71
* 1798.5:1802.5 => 2.72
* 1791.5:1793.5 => 2.76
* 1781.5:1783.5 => 2.62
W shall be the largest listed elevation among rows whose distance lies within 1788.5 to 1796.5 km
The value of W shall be 2.84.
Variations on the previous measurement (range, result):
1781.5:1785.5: 2.71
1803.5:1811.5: 2.73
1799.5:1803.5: 2.75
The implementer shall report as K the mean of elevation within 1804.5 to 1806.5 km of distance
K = 2.62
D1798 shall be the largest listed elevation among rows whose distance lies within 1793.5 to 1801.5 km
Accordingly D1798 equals 2.75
